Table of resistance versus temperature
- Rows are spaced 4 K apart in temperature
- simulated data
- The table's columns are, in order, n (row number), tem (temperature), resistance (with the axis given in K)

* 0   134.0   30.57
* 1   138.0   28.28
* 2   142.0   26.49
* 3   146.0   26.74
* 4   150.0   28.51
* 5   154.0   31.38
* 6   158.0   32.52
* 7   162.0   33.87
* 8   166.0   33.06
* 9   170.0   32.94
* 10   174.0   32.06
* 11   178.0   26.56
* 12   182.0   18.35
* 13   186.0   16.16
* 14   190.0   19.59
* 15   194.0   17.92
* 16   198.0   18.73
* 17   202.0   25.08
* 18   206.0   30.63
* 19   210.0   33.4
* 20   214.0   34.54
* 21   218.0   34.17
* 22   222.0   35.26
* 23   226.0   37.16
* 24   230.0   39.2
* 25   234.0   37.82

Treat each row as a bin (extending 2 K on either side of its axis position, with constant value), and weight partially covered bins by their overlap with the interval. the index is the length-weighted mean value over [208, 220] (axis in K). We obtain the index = 34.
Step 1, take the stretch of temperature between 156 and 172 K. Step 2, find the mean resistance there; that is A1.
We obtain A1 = 33.1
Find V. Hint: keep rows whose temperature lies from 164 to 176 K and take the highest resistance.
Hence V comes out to 33.06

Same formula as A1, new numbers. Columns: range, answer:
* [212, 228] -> 35.3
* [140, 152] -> 27.2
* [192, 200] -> 18.3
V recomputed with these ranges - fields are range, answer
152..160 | 32.52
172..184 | 32.06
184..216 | 34.54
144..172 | 33.87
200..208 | 30.63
